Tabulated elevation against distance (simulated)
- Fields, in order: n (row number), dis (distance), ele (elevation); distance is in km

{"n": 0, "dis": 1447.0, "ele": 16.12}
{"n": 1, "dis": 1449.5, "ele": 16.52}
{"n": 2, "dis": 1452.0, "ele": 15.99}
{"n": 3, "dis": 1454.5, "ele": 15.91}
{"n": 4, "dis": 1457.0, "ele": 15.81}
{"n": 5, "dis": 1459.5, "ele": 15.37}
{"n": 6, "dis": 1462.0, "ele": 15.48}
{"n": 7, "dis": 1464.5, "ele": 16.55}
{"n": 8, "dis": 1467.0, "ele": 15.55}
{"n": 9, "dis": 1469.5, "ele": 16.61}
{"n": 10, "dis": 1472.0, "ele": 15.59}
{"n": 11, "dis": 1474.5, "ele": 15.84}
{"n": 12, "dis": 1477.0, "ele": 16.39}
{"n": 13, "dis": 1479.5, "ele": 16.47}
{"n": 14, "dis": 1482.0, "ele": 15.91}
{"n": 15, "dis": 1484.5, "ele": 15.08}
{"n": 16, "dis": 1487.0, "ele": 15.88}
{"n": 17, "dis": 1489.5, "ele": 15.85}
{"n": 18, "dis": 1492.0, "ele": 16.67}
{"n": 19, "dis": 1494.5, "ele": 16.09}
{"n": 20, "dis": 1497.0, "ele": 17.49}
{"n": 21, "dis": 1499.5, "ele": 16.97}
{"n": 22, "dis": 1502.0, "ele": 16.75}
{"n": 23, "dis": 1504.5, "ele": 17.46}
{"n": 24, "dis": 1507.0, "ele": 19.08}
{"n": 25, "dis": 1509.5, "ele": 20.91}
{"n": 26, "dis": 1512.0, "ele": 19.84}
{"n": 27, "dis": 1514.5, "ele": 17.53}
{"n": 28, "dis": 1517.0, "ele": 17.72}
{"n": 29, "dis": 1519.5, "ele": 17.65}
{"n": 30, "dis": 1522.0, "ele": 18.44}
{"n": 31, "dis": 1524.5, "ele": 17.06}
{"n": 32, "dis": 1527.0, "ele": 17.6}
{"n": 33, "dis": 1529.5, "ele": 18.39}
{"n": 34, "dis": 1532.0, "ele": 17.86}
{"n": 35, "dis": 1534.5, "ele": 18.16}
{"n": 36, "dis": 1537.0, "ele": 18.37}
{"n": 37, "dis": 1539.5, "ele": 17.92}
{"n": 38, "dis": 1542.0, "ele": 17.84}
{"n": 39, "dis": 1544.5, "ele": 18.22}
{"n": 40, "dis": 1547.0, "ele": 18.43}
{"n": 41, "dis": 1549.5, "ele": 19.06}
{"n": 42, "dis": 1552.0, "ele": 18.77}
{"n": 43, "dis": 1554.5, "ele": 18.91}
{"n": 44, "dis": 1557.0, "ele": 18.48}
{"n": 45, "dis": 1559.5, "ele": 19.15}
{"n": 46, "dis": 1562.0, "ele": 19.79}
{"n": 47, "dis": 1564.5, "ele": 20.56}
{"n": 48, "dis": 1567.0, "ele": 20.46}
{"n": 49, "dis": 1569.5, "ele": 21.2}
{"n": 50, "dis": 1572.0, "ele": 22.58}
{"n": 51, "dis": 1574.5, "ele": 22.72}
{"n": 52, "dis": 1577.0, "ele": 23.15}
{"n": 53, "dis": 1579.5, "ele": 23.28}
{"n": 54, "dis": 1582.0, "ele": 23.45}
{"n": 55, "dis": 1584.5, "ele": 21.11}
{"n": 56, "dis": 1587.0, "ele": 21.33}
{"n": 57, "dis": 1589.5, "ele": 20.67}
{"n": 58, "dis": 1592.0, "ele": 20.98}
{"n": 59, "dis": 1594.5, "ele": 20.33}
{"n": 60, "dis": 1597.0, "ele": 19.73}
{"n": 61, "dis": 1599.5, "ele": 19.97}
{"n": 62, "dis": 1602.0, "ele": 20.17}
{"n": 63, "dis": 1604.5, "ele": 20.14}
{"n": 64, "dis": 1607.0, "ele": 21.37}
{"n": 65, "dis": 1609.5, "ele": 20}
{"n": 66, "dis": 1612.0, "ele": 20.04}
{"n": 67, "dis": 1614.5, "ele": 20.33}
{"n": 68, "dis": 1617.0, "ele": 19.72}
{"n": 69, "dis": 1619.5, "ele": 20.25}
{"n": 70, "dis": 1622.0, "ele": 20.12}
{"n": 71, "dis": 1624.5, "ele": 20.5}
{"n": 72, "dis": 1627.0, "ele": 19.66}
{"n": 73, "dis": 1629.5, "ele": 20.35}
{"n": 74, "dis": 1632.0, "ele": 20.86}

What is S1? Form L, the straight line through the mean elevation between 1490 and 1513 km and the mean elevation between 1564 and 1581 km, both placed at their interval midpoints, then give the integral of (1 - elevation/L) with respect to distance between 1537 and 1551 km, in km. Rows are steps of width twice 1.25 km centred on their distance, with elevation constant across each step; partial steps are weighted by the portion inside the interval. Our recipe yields 1.4 km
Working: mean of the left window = 17.8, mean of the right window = 22.1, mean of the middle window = 18.3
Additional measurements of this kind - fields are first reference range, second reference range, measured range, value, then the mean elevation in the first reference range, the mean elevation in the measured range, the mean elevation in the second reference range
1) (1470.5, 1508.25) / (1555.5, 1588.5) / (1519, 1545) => 1.39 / 16.5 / 18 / 21.3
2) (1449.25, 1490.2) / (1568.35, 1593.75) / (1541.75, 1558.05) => 1.39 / 15.9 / 18.6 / 22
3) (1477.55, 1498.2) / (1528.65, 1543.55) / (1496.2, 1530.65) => -1.78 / 16.2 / 18.1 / 18.1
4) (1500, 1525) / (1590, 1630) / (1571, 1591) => -2.68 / 18.2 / 22.3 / 20.2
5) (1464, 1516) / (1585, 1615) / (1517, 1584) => -2.22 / 16.9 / 19.5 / 20.4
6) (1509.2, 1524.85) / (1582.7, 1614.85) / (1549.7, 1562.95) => 0.28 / 18.4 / 19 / 20.5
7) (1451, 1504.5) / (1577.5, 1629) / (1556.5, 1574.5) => -1.14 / 16.1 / 20.6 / 20.7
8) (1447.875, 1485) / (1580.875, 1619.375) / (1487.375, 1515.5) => -0.74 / 16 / 17.6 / 20.6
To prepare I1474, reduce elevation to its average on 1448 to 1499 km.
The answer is 16.1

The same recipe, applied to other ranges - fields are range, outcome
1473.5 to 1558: 17.6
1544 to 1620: 20.5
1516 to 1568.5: 18.5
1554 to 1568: 19.6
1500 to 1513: 18.7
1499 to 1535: 18.1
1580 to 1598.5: 21.2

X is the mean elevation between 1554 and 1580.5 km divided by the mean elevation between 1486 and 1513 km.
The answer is 1.2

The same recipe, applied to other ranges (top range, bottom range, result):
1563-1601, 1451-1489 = 1.35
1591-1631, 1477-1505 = 1.23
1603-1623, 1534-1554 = 1.10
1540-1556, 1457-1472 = 1.17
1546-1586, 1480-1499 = 1.28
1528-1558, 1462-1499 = 1.14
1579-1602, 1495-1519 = 1.16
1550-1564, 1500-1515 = 1.03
